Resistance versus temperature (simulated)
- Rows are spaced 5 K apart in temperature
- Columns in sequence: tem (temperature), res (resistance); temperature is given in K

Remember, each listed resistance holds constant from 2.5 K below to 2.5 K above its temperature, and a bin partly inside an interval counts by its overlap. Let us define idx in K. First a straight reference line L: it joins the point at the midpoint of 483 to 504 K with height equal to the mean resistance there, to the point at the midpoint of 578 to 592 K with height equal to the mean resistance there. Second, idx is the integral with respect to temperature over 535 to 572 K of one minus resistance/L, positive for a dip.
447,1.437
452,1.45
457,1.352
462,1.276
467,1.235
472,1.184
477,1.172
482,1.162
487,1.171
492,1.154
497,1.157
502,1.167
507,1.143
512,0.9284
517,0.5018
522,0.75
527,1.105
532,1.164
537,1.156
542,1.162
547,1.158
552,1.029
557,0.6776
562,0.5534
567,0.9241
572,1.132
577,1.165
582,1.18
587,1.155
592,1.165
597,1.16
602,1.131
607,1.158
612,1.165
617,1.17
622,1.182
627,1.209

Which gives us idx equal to 6.5 K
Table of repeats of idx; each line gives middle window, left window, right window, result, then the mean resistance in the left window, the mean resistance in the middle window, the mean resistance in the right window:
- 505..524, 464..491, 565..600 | 5.56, 1.18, 0.825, 1.13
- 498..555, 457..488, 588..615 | 7.90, 1.21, 1.02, 1.16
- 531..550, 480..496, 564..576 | -1.44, 1.16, 1.16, 1.03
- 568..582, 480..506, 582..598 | 0.39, 1.16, 1.13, 1.16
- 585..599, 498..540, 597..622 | -0.40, 0.997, 1.16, 1.16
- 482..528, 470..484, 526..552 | 5.76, 1.17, 1.01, 1.14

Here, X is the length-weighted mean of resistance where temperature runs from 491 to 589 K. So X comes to 1.02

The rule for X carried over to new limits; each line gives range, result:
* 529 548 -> 1.16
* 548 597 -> 1.01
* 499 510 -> 1.14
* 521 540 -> 1.07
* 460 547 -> 1.09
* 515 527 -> 0.731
